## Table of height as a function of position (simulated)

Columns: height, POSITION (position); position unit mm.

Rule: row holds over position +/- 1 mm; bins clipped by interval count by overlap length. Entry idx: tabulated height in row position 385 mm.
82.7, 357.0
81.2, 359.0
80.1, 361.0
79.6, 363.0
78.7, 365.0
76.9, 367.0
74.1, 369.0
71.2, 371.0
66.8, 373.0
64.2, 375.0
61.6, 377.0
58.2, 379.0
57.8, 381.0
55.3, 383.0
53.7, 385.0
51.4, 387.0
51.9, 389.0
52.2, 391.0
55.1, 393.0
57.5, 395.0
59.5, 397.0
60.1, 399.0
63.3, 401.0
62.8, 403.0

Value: 53.7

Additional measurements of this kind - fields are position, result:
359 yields 81.2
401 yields 63.3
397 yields 59.5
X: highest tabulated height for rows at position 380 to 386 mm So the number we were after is 57.8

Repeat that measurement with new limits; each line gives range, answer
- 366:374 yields 76.9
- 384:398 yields 59.5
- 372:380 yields 66.8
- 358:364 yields 81.2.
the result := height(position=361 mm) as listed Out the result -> 80.1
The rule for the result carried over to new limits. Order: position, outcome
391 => 52.2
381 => 57.8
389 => 51.9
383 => 55.3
